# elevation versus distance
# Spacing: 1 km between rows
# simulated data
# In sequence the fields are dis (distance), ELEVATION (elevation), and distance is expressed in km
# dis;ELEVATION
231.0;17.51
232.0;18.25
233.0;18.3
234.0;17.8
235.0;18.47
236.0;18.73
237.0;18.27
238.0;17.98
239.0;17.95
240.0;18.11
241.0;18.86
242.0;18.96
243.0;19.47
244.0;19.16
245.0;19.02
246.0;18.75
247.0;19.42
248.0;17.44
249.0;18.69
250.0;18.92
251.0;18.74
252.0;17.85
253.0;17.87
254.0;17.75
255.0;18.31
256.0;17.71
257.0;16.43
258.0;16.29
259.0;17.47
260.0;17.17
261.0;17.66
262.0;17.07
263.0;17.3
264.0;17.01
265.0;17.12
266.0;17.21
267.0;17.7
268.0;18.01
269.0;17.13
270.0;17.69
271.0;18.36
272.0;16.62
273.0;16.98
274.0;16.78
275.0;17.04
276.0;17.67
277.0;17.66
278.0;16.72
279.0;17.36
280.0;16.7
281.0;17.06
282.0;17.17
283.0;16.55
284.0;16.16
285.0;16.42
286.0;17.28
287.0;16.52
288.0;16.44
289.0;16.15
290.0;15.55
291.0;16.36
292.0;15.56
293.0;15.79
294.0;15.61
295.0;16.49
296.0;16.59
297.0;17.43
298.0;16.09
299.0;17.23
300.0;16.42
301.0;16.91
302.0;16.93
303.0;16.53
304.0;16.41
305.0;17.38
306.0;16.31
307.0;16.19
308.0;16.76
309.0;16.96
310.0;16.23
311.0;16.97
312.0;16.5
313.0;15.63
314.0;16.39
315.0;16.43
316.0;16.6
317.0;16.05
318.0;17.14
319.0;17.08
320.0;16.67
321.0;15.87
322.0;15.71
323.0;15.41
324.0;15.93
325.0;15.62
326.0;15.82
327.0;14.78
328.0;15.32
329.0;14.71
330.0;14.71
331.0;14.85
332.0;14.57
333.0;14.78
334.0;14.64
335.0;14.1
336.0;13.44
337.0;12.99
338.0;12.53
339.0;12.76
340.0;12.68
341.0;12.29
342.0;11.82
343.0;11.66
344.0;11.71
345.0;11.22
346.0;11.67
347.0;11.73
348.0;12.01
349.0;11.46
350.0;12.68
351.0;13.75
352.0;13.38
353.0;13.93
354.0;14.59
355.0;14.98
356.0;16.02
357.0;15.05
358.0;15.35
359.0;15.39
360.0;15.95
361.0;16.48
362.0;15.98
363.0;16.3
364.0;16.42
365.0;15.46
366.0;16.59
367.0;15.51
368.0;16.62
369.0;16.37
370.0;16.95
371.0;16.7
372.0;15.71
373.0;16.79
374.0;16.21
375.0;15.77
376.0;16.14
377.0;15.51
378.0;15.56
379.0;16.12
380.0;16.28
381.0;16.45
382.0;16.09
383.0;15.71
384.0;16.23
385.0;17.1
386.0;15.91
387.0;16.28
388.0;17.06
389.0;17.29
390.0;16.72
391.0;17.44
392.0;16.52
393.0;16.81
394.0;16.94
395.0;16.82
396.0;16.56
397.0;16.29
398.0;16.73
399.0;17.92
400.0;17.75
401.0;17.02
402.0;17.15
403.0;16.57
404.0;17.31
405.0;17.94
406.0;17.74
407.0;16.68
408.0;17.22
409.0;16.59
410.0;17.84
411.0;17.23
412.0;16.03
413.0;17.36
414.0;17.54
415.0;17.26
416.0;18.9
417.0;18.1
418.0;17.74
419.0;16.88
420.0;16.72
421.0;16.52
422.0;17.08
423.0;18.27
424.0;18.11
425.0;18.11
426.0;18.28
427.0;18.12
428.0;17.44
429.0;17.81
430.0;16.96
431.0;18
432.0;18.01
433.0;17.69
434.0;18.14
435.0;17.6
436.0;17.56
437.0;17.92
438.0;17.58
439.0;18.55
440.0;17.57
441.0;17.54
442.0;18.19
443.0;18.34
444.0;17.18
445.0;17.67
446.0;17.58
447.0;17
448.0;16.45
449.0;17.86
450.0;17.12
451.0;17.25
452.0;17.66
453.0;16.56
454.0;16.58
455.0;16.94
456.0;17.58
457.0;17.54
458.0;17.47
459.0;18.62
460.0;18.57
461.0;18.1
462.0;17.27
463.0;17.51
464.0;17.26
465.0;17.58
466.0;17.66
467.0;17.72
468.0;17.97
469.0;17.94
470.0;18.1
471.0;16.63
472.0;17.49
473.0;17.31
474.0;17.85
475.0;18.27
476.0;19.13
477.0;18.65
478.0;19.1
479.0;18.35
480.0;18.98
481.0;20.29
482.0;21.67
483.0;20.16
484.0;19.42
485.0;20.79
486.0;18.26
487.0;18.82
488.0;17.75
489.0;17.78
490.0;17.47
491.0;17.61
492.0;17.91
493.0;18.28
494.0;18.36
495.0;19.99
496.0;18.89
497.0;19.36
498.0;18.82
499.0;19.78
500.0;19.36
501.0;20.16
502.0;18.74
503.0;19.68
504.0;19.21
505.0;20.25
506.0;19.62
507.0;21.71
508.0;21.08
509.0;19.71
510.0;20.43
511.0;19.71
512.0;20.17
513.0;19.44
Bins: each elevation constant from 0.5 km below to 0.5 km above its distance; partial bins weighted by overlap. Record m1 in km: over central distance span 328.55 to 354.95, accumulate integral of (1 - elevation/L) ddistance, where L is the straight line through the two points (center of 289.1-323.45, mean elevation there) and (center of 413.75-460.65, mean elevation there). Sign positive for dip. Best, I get 5.7 km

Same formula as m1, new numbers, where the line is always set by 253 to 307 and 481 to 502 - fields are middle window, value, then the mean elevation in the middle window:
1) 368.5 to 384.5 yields 1.55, 16.2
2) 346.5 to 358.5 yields 2.66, 13.7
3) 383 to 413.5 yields 1.96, 16.9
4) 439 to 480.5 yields 2.25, 17.7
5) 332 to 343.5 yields 2.87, 13.1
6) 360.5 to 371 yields 0.88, 16.3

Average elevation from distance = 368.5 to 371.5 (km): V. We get 16.7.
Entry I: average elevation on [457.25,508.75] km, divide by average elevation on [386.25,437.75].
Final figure 1.08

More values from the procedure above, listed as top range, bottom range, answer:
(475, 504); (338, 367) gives 1.37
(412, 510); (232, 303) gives 1.05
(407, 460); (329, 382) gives 1.20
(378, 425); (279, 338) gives 1.06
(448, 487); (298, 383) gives 1.19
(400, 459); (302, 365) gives 1.18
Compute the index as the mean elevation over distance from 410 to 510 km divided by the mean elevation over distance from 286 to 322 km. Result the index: 1.10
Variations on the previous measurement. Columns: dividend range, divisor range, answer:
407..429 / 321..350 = 1.28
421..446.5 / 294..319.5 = 1.07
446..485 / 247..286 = 1.04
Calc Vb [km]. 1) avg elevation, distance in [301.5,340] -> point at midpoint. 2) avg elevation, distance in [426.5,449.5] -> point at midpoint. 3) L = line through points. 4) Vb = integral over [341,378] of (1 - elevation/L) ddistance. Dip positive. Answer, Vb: 3.6 km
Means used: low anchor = 15.6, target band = 14.7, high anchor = 17.7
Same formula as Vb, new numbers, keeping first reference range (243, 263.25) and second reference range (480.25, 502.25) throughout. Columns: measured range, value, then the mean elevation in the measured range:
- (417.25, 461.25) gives 2.9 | 17.6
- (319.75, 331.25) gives 1.8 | 15.4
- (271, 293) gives 1.7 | 16.7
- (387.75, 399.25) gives 1.1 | 16.9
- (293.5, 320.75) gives 2.5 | 16.6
